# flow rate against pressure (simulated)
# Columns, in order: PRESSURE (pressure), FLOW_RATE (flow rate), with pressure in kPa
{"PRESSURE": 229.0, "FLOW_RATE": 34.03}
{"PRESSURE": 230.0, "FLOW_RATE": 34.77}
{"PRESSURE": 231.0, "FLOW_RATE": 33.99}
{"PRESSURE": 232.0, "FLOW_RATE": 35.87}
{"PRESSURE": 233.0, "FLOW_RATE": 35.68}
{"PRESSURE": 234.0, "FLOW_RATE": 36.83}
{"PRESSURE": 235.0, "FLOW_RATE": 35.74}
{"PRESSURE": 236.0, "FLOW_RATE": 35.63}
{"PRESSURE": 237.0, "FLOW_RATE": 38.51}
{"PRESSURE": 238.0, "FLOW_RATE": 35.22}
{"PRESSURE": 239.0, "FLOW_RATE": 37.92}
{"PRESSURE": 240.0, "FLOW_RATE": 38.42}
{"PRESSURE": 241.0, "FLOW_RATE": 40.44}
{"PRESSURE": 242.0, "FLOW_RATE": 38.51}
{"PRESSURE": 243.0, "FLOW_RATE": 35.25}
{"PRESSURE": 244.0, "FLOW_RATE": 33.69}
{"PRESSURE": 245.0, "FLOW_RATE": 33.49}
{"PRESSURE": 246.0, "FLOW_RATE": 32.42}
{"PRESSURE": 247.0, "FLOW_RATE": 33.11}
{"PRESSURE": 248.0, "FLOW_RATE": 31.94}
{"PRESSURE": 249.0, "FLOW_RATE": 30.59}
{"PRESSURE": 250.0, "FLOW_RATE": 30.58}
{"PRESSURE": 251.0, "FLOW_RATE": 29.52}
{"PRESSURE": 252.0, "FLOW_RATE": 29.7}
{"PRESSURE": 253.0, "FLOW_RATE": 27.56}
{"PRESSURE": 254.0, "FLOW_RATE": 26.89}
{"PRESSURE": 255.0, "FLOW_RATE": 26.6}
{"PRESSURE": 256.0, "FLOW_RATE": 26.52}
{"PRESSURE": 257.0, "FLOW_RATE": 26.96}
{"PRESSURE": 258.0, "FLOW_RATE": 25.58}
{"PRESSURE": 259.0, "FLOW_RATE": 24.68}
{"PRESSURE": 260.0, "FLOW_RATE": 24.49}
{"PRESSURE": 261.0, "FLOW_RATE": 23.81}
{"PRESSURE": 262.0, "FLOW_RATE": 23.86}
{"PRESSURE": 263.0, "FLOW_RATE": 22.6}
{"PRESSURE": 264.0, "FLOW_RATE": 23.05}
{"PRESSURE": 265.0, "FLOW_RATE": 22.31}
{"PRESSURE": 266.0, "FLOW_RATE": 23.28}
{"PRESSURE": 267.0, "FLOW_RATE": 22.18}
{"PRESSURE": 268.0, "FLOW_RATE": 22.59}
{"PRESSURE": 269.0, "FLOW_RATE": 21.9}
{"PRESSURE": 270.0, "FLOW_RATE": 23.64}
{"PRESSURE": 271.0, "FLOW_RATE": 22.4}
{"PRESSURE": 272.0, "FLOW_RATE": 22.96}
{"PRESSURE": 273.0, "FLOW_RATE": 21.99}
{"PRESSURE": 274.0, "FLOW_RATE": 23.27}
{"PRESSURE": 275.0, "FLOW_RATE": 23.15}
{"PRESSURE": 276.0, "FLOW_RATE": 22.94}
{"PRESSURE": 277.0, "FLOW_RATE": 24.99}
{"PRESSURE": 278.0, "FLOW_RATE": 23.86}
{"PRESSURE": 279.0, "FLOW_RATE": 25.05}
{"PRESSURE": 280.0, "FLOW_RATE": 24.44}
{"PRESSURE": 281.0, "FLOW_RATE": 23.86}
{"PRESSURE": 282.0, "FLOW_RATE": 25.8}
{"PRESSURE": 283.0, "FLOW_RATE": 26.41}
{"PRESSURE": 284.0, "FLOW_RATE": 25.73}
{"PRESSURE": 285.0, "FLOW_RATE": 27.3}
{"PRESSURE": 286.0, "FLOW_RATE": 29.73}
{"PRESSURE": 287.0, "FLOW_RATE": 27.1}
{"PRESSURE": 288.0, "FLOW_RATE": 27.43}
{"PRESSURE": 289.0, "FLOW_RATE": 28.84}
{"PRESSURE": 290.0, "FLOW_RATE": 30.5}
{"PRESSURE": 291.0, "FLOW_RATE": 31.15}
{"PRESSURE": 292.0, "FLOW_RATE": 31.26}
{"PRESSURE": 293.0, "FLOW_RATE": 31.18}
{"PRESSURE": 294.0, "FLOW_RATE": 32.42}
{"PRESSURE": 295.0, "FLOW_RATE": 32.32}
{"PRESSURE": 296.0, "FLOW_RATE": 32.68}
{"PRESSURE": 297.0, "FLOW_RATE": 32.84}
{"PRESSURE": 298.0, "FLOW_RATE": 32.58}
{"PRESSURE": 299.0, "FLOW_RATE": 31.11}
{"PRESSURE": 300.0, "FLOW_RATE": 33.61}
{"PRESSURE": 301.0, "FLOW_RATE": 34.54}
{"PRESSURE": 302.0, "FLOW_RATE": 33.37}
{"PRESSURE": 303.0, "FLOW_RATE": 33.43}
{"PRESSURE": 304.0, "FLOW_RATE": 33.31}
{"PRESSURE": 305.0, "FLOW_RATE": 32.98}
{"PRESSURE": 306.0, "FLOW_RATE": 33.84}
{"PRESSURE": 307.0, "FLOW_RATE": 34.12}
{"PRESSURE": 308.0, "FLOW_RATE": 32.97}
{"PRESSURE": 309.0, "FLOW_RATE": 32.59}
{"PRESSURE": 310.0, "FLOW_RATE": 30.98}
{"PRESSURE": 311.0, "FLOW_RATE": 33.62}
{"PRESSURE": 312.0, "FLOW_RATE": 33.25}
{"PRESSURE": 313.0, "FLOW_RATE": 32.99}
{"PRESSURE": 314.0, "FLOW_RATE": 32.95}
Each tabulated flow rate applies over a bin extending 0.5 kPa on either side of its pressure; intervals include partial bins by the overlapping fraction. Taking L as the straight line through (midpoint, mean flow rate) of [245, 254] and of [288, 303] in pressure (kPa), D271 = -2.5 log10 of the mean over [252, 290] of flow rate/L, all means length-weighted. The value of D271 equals 0.25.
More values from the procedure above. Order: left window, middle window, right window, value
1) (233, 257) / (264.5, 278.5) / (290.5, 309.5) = 0.39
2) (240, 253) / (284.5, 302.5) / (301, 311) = 0.07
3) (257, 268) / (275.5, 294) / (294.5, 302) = 0.09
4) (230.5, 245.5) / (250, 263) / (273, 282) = 0.16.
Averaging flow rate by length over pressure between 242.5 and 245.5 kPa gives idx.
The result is 34.1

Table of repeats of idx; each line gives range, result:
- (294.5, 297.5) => 32.6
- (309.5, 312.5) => 32.6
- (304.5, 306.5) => 33.4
